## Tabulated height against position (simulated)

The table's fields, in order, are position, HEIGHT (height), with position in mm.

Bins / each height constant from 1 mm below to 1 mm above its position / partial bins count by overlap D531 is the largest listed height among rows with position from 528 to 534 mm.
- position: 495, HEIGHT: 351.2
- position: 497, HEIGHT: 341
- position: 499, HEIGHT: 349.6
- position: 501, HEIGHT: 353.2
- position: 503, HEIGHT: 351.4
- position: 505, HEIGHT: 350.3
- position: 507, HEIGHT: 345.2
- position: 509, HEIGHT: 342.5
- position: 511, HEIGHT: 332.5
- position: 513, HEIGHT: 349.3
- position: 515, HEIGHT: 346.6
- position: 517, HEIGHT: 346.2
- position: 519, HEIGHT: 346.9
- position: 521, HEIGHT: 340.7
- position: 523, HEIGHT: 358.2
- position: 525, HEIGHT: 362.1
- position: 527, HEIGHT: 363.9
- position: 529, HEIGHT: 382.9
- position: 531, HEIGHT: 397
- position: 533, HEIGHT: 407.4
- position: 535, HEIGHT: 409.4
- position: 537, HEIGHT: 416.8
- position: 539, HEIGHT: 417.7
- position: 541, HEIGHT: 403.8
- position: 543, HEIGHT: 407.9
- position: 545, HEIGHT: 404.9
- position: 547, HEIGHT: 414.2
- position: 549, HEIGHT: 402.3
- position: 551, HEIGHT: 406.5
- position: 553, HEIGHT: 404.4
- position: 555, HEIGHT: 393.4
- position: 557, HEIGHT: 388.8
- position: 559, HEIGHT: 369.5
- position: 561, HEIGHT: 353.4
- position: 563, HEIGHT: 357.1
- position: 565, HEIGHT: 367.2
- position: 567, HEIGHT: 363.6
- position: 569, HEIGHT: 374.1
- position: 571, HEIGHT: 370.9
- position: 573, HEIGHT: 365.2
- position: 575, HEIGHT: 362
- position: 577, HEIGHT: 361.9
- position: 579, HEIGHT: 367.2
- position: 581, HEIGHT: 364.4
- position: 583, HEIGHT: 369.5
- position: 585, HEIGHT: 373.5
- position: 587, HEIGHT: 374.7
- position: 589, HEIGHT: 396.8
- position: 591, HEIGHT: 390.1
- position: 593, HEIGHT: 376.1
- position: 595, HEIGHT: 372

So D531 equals 407.4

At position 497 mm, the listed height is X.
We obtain 341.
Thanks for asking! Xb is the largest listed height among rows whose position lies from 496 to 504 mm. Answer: 353.2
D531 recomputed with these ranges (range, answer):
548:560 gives 406.5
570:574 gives 370.9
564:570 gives 374.1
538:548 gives 417.7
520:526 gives 362.1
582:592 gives 396.8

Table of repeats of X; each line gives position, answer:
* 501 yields 353.2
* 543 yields 407.9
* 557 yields 388.8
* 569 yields 374.1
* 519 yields 346.9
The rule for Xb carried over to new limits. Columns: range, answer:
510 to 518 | 349.3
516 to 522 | 346.9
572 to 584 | 369.5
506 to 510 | 345.2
